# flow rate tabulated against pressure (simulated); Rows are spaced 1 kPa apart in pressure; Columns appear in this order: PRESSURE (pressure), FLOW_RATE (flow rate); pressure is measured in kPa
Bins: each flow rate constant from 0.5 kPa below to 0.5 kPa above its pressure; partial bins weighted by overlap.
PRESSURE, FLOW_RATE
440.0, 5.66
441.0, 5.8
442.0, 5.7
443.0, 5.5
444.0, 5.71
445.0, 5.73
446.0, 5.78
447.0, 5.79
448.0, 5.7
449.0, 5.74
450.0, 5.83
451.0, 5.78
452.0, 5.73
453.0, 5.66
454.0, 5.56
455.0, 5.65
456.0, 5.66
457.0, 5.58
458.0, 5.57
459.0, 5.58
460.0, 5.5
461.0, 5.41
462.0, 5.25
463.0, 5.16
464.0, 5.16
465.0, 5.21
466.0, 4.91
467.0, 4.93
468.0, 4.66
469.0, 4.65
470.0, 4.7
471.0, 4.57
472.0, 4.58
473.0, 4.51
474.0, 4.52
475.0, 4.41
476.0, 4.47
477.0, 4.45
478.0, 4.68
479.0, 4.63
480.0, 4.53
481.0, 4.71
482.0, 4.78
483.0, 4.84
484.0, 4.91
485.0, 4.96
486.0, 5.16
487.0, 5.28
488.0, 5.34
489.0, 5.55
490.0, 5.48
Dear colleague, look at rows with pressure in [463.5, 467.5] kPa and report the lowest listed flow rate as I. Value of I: 4.91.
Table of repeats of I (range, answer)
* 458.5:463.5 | 5.16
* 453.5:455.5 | 5.56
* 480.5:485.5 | 4.71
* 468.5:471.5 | 4.57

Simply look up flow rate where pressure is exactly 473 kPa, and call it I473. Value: 4.51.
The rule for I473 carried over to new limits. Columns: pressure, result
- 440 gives 5.66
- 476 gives 4.47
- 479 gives 4.63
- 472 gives 4.58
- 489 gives 5.55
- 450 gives 5.83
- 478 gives 4.68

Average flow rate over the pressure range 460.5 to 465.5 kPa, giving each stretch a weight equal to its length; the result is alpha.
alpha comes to 5.24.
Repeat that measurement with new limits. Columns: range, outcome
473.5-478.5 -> 4.51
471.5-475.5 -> 4.5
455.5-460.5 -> 5.58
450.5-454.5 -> 5.68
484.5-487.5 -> 5.13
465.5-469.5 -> 4.79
